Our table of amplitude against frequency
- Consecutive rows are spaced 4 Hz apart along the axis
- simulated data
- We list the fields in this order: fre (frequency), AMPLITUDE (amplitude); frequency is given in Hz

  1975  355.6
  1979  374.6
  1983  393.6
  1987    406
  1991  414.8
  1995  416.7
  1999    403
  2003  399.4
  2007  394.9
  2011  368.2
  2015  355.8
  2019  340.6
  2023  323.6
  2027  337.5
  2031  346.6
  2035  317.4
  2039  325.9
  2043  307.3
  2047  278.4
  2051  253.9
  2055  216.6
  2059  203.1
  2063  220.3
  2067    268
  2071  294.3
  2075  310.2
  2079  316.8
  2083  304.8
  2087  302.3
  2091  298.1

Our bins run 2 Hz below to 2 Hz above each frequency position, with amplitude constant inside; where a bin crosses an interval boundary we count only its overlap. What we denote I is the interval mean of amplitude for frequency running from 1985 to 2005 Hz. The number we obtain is 408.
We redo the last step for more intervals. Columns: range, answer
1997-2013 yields 391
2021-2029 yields 331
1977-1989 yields 391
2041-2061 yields 252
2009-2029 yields 345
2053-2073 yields 240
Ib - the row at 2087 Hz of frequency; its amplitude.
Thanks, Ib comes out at 302.3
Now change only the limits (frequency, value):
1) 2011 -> 368.2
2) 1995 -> 416.7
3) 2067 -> 268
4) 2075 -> 310.2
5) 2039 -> 325.9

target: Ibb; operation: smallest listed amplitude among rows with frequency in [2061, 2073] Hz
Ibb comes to 220.3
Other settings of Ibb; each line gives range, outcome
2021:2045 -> 307.3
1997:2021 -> 340.6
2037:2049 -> 278.4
